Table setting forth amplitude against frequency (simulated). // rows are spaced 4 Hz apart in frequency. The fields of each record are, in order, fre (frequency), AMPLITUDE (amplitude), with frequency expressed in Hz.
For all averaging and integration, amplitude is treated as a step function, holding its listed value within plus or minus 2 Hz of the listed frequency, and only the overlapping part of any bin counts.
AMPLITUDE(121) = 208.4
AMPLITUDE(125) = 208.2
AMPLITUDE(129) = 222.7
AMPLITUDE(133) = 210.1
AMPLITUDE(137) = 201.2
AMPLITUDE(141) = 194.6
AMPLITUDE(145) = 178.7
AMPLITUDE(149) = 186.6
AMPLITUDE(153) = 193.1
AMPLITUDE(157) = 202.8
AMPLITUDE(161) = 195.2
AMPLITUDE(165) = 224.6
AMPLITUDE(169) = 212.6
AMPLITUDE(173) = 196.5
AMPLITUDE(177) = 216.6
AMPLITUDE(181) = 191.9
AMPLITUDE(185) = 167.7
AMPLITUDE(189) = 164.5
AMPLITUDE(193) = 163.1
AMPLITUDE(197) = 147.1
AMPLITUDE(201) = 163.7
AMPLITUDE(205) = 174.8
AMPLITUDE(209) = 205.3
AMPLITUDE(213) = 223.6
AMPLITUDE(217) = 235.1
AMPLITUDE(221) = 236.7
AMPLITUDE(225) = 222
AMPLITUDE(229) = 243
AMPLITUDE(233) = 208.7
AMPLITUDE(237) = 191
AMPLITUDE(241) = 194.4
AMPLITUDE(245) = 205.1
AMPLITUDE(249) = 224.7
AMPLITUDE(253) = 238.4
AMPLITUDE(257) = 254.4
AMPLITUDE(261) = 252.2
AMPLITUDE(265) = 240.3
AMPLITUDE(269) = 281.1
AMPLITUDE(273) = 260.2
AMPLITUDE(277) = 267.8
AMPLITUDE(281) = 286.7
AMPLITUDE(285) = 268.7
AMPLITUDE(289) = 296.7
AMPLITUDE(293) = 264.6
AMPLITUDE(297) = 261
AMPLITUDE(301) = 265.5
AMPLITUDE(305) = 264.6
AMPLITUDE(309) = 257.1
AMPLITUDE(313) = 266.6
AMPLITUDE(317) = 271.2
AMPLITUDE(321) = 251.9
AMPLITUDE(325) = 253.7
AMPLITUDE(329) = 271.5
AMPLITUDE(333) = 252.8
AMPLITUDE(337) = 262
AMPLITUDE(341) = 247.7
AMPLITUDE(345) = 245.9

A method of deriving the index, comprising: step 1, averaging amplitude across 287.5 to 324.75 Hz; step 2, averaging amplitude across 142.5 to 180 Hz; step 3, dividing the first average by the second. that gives 1.3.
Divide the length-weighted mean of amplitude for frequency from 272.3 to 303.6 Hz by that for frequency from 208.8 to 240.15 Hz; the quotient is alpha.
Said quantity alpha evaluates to 1.23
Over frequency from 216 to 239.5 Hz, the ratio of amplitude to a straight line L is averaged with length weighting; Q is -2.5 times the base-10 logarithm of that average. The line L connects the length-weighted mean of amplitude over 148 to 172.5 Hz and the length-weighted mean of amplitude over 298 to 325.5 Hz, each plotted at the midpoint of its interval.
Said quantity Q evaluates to 0.04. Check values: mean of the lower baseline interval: 203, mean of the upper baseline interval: 262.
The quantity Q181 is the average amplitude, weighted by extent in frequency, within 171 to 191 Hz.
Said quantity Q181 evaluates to 187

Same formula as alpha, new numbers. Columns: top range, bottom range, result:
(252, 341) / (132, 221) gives 1.36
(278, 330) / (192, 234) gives 1.32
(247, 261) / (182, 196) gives 1.45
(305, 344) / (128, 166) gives 1.30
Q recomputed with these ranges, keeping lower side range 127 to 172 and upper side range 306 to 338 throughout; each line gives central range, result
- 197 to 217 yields 0.159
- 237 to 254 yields 0.114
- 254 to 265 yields -0.045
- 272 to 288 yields -0.111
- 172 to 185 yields 0.079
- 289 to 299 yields -0.077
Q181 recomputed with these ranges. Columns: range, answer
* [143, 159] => 190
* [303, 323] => 262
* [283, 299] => 273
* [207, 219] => 221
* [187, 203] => 160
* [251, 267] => 246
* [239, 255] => 216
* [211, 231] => 232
